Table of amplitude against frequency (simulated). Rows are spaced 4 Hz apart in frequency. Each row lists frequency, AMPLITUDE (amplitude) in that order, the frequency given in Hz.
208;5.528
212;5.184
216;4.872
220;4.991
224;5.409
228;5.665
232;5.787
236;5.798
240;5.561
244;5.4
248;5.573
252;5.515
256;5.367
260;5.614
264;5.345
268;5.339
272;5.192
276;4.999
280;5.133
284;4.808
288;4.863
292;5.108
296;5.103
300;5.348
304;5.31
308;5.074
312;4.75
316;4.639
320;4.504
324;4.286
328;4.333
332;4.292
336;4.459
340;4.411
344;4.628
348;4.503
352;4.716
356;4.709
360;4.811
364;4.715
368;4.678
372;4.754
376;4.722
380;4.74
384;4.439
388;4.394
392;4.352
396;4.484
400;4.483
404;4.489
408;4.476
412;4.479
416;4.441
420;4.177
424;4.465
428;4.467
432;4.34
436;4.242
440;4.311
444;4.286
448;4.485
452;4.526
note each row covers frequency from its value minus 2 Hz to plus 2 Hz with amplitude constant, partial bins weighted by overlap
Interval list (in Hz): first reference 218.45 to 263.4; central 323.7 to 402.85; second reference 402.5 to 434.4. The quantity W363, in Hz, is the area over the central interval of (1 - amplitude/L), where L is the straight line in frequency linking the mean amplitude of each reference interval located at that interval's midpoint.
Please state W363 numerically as 3.34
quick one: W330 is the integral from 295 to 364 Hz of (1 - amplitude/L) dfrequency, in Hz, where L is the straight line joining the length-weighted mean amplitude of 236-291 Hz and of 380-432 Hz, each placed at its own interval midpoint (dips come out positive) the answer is 2.9 Hz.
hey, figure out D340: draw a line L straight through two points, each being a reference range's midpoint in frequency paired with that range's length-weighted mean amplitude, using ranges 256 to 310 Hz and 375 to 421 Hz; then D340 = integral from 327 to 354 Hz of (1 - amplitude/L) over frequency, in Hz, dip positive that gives 1.9 Hz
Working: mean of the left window 5.18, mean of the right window 4.47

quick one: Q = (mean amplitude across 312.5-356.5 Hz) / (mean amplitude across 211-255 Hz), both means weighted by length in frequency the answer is 0.83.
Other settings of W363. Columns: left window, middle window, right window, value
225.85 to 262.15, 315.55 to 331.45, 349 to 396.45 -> 1.9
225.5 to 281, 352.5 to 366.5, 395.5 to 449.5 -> 0.2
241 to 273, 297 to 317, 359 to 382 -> 0.3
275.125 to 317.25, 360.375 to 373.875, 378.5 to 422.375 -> -0.3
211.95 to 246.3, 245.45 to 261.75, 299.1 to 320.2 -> -0.7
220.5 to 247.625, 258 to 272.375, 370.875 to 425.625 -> -0.1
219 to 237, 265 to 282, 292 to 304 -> 0.5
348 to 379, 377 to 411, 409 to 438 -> 0.4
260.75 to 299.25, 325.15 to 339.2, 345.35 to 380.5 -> 1.4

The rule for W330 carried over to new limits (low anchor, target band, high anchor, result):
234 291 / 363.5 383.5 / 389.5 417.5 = -0.26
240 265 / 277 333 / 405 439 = 3.35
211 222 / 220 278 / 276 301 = -5.00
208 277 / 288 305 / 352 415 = -0.28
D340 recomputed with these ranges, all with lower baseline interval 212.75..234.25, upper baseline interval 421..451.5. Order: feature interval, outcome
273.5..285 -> 0.2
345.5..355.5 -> 0.3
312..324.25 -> 0.9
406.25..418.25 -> 0.1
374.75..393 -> 0.3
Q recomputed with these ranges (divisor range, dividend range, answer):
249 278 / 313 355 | 0.84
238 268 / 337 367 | 0.85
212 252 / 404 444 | 0.80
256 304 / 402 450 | 0.85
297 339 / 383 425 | 0.94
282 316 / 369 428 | 0.90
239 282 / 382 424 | 0.82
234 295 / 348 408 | 0.87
